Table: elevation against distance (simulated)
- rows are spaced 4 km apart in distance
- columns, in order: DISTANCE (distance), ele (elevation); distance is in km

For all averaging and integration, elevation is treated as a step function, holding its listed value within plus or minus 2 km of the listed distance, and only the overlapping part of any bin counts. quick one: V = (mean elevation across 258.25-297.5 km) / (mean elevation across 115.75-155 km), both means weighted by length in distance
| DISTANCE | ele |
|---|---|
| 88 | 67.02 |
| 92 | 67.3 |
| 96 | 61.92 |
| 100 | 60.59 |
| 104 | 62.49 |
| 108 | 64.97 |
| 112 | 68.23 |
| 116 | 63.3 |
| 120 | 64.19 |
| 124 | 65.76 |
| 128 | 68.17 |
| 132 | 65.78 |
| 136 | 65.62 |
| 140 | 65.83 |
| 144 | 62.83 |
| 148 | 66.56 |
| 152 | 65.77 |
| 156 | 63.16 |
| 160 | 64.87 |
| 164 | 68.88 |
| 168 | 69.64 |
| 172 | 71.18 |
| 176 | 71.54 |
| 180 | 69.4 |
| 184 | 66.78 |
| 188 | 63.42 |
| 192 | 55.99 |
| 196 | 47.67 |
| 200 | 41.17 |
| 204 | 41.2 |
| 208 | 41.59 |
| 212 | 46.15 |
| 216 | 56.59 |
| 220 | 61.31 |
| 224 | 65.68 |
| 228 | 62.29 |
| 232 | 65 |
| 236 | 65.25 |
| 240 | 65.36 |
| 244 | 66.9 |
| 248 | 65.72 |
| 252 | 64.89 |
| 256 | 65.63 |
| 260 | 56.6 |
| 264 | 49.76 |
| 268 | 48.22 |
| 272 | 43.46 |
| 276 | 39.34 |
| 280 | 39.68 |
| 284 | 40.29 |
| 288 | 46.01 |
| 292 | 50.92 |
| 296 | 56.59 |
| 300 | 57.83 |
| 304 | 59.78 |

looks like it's 0.7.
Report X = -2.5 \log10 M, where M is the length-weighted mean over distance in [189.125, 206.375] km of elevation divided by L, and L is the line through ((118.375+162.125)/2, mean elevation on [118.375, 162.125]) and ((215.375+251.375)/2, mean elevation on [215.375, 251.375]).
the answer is 0.34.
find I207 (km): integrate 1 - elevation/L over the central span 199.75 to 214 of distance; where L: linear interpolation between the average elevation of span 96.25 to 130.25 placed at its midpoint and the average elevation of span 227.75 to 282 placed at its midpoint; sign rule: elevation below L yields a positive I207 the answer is 4.0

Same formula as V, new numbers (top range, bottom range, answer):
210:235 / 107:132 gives 0.91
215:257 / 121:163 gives 0.98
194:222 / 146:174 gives 0.71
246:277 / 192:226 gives 1.08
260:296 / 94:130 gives 0.71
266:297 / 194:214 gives 1.04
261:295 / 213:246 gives 0.72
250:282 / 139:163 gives 0.78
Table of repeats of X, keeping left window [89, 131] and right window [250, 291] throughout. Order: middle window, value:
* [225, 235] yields -0.20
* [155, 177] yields -0.15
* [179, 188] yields -0.16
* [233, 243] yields -0.24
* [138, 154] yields -0.07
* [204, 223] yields 0.08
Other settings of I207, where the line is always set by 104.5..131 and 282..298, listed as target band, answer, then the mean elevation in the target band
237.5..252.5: -3.6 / 65.8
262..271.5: 0.5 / 48.1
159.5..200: -2.9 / 63.8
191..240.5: 0.8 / 54.7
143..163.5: -1.0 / 65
